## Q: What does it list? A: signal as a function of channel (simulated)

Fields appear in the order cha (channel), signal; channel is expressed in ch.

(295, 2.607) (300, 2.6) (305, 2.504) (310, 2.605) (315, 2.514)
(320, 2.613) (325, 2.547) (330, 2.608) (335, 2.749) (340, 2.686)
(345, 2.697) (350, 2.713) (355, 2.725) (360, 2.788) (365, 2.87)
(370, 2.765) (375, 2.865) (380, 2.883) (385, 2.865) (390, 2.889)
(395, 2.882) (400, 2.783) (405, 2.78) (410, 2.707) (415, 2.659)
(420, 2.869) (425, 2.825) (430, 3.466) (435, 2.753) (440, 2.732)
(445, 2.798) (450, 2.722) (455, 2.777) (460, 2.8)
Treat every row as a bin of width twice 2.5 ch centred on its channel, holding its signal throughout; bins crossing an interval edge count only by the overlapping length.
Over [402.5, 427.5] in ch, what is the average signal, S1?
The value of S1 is 2.77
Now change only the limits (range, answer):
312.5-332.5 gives 2.57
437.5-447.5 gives 2.76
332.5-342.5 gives 2.72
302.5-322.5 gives 2.56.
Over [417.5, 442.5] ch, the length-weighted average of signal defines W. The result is 2.93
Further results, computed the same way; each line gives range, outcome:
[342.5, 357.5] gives 2.71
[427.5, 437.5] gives 3.11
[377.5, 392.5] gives 2.88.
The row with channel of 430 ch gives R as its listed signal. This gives 3.466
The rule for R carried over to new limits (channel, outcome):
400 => 2.783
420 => 2.869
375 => 2.865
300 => 2.6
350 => 2.713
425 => 2.825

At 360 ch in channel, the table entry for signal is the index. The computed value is 2.788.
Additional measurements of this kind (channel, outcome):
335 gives 2.749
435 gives 2.753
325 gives 2.547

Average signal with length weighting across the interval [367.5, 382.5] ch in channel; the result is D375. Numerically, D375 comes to 2.84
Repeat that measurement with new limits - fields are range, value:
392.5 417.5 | 2.76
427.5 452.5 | 2.89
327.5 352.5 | 2.69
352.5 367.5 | 2.79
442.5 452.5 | 2.76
